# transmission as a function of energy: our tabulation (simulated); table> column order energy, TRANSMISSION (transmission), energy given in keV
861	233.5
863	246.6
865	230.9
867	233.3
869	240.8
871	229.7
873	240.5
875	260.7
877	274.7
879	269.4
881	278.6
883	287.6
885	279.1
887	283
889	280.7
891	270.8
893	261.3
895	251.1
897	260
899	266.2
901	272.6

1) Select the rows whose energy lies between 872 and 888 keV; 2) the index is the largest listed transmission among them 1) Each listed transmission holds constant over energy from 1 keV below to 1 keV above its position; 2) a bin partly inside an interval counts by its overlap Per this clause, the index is 287.6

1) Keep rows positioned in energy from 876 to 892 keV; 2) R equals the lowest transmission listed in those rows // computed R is 269.4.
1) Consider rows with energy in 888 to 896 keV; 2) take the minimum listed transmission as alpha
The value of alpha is 251.1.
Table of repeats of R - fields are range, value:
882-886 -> 279.1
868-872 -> 229.7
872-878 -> 240.5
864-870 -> 230.9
